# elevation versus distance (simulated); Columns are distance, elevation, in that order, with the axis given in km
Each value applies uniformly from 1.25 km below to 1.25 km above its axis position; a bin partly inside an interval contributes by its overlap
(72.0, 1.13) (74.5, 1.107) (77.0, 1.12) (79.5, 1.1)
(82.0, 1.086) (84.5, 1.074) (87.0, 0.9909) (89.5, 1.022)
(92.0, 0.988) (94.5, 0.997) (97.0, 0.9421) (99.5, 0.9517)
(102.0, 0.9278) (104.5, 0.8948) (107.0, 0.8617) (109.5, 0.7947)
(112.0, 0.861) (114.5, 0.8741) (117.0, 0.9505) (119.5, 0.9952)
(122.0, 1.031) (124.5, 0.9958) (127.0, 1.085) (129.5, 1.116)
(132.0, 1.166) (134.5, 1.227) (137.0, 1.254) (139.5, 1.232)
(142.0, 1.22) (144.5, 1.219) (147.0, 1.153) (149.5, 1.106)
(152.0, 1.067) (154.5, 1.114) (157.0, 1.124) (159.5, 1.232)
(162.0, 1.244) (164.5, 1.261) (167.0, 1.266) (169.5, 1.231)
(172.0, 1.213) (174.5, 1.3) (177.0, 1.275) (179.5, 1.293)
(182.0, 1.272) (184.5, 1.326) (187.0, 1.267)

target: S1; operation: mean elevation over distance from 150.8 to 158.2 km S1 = 1.1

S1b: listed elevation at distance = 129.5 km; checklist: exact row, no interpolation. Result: 1.116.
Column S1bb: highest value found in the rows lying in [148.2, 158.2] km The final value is 1.124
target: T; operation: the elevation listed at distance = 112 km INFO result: 0.861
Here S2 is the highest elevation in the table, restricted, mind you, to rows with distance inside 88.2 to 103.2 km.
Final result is 1.022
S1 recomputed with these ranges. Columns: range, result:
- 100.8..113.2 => 0.868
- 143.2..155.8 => 1.13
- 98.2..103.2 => 0.94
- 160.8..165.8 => 1.25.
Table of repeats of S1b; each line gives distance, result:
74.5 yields 1.107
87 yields 0.9909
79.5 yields 1.1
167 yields 1.266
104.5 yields 0.8948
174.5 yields 1.3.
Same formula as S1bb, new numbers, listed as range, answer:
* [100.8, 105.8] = 0.9278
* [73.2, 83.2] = 1.12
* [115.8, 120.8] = 0.9952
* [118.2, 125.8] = 1.031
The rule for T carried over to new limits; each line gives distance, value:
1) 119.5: 0.9952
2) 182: 1.272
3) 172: 1.213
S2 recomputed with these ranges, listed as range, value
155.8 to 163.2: 1.244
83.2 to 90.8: 1.074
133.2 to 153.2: 1.254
